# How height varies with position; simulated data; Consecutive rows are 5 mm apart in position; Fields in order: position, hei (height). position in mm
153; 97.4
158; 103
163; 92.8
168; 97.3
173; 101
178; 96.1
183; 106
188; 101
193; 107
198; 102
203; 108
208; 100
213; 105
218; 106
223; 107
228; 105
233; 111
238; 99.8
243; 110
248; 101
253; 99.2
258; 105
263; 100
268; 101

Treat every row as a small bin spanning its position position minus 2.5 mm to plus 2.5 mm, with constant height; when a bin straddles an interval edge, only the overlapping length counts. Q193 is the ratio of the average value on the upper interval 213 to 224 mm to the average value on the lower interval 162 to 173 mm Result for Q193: 1.10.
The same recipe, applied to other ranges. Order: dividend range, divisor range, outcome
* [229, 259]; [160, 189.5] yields 1.05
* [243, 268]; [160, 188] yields 1.03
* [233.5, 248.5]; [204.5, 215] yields 1.02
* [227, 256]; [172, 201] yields 1.02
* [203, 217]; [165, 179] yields 1.06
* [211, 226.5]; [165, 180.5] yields 1.08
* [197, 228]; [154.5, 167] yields 1.07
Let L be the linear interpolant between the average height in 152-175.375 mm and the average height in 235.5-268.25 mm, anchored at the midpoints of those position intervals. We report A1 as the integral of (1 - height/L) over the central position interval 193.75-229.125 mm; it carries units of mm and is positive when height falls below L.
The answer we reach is -1.5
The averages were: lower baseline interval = 98.3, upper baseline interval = 102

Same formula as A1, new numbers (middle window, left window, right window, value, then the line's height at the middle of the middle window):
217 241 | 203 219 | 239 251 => -0.34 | 104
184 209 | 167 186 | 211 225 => -0.22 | 103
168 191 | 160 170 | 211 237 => -0.63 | 98.1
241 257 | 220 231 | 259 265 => -0.05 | 103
